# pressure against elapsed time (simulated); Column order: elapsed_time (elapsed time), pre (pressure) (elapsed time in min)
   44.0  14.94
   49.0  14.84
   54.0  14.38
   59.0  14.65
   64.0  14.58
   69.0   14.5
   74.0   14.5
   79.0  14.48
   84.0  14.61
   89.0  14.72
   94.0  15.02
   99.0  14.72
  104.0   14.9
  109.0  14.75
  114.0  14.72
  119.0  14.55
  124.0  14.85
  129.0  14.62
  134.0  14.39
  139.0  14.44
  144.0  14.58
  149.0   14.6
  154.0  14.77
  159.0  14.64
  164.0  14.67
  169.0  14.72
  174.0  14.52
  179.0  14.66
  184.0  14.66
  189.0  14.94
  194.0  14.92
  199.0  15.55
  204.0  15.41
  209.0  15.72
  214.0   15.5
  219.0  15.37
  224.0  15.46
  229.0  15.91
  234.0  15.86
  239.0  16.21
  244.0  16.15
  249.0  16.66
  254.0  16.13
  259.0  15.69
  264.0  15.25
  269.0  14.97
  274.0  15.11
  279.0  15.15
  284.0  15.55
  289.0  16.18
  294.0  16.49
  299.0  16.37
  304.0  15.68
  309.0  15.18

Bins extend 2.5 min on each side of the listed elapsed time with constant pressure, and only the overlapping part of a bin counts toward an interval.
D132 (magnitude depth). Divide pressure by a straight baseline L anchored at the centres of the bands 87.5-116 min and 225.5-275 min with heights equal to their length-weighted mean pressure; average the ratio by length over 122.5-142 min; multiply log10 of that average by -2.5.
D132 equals 0.033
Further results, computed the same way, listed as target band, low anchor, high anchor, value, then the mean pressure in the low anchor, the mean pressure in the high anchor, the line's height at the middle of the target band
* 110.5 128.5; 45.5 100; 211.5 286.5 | 0.02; 14.6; 15.7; 14.9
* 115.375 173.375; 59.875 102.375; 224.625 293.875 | 0.03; 14.6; 15.8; 15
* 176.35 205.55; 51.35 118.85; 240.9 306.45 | 0.02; 14.7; 15.8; 15.3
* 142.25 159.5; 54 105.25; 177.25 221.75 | 0.02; 14.6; 15.2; 15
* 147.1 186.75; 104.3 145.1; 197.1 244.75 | 0.03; 14.6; 15.7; 15.1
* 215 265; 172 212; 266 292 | -0.04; 15.1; 15.4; 15.3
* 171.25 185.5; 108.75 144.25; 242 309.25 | 0.03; 14.6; 15.8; 15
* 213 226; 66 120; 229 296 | 0.01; 14.7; 15.8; 15.5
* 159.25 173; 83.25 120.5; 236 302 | 0.04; 14.8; 15.8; 15.2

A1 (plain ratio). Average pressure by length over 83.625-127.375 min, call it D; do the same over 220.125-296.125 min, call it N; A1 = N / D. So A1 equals 1.1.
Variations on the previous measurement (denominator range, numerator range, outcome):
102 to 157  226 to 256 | 1.10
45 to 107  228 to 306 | 1.08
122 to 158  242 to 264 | 1.10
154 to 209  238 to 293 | 1.06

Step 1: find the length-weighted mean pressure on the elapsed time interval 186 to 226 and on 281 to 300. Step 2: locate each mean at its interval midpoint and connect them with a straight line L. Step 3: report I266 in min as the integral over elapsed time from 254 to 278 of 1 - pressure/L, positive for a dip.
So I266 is 0.8 min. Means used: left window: 15.3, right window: 16.1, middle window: 15.3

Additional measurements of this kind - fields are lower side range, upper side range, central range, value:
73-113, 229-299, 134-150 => 0.6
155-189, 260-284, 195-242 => -2.3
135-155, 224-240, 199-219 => 0.0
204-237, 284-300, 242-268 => 0.0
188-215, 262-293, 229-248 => -0.9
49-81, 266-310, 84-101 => -0.1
